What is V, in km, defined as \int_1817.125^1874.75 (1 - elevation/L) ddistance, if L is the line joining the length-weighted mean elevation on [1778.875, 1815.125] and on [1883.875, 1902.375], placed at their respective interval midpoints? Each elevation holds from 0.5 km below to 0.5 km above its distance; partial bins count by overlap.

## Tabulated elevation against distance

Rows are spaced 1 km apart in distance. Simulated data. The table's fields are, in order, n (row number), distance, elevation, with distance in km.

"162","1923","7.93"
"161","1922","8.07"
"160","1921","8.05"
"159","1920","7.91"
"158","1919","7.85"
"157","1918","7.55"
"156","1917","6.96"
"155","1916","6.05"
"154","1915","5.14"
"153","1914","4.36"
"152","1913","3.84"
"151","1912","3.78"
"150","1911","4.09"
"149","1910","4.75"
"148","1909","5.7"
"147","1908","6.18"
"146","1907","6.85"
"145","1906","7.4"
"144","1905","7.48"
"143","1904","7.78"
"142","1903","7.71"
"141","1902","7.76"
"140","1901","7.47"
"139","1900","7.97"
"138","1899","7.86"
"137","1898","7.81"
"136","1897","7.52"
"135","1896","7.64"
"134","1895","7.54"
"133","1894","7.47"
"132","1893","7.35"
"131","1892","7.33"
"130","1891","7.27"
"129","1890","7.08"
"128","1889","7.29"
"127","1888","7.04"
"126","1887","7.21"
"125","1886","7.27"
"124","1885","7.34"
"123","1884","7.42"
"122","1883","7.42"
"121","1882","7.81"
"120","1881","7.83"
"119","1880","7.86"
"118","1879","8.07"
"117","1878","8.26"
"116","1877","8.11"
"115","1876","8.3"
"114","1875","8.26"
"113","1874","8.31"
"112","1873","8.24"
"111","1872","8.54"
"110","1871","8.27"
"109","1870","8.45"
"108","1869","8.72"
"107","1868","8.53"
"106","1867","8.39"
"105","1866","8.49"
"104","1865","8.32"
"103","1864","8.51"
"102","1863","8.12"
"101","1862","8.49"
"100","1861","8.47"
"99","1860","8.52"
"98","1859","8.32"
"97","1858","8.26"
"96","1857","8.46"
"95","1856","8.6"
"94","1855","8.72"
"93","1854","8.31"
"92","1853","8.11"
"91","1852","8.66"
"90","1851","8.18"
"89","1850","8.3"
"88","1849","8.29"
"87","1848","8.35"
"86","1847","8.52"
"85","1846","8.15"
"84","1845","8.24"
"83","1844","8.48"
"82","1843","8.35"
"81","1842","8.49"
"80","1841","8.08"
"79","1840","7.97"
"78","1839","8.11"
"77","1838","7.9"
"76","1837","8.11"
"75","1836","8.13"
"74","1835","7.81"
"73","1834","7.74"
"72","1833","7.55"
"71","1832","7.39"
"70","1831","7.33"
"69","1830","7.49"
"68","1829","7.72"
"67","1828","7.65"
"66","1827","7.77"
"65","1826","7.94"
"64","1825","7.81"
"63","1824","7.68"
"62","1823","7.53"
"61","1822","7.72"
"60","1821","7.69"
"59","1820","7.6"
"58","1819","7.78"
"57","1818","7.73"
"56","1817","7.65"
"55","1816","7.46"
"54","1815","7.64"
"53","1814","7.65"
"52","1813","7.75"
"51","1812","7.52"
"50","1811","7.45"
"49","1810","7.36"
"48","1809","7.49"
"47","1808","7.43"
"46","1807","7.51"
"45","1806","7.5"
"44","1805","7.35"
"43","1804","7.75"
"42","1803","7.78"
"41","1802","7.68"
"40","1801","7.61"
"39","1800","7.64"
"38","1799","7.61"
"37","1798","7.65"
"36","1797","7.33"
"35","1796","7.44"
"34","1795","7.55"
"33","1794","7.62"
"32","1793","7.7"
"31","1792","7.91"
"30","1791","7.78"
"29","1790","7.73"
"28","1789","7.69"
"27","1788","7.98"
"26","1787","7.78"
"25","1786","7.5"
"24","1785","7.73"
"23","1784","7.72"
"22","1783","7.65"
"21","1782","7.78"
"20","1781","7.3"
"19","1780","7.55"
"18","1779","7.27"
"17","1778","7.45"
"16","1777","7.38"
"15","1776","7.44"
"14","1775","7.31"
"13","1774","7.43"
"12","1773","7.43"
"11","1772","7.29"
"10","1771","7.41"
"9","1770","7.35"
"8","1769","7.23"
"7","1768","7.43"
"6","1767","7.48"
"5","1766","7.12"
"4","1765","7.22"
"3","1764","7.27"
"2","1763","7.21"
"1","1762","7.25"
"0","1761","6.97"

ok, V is -4.6 km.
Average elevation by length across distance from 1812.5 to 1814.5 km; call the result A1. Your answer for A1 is 7.7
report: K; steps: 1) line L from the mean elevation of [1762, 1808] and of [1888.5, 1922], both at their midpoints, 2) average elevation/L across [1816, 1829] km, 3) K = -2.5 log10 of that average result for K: -0.06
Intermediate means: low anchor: 7.52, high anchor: 6.83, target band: 7.7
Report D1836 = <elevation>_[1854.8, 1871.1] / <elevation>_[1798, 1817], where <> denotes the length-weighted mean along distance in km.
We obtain 1.12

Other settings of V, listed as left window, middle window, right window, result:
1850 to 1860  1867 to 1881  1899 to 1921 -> -1.0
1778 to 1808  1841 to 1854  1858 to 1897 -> -0.8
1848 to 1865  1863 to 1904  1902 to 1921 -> -2.8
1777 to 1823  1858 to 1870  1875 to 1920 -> -2.0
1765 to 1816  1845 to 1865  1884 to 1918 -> -3.7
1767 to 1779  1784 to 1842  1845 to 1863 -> 1.4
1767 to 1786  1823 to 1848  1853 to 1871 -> 0.6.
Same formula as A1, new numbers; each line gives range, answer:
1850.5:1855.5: 8.4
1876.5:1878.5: 8.18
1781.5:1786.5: 7.68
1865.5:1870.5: 8.52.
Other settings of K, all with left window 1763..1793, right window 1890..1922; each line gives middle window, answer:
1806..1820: -0.04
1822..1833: -0.06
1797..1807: -0.03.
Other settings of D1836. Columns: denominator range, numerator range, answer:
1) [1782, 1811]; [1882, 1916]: 0.89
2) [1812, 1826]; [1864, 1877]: 1.09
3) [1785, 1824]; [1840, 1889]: 1.07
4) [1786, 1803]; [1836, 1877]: 1.09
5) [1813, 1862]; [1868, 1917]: 0.90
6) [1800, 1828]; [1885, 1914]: 0.90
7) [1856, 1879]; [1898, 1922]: 0.79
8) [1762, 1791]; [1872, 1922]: 0.96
